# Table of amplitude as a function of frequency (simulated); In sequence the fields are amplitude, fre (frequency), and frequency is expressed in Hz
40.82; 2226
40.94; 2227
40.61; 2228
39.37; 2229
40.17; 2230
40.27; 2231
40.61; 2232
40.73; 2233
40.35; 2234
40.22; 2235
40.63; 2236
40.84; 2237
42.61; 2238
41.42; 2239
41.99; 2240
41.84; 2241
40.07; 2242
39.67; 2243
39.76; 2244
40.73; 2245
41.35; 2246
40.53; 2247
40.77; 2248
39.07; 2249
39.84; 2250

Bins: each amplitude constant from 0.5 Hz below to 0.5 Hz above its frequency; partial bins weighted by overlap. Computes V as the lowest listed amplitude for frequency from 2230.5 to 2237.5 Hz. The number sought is 40.22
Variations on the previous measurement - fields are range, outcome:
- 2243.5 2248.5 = 39.76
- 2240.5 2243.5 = 39.67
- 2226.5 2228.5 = 40.61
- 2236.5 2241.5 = 40.84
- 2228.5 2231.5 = 39.37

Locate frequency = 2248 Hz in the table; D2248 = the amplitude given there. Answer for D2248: 40.77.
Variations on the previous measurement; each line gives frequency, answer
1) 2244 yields 39.76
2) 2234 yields 40.35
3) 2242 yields 40.07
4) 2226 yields 40.82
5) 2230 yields 40.17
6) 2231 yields 40.27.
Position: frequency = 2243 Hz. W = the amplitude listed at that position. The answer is 39.67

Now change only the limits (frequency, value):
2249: 39.07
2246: 41.35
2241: 41.84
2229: 39.37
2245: 40.73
